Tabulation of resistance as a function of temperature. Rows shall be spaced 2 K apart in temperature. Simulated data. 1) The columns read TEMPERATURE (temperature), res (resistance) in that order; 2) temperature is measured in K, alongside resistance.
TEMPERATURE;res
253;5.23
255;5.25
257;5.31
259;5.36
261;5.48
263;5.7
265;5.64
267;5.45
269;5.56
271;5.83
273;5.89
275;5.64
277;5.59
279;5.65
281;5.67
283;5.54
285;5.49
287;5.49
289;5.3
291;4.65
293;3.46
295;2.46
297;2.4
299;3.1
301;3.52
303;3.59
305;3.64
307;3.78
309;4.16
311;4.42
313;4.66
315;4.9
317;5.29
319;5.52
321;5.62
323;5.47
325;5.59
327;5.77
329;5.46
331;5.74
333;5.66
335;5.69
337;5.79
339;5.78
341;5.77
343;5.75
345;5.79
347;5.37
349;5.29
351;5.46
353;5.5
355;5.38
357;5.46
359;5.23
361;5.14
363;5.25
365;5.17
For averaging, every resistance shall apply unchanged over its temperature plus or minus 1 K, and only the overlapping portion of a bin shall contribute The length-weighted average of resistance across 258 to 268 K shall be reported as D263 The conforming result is 5.53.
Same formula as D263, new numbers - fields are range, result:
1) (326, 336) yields 5.66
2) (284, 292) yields 5.23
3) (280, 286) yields 5.57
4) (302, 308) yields 3.67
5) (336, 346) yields 5.78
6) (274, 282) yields 5.64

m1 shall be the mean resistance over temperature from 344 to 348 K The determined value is 5.58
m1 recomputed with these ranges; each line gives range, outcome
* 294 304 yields 3.01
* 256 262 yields 5.38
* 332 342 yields 5.74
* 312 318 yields 4.95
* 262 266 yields 5.67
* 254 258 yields 5.28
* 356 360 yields 5.35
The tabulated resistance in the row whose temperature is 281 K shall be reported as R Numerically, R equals 5.67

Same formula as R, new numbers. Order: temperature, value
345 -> 5.79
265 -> 5.64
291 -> 4.65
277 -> 5.59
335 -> 5.69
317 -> 5.29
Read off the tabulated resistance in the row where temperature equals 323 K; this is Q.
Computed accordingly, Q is 5.47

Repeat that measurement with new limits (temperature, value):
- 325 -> 5.59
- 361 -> 5.14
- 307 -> 3.78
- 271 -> 5.83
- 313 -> 4.66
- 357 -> 5.46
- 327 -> 5.77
